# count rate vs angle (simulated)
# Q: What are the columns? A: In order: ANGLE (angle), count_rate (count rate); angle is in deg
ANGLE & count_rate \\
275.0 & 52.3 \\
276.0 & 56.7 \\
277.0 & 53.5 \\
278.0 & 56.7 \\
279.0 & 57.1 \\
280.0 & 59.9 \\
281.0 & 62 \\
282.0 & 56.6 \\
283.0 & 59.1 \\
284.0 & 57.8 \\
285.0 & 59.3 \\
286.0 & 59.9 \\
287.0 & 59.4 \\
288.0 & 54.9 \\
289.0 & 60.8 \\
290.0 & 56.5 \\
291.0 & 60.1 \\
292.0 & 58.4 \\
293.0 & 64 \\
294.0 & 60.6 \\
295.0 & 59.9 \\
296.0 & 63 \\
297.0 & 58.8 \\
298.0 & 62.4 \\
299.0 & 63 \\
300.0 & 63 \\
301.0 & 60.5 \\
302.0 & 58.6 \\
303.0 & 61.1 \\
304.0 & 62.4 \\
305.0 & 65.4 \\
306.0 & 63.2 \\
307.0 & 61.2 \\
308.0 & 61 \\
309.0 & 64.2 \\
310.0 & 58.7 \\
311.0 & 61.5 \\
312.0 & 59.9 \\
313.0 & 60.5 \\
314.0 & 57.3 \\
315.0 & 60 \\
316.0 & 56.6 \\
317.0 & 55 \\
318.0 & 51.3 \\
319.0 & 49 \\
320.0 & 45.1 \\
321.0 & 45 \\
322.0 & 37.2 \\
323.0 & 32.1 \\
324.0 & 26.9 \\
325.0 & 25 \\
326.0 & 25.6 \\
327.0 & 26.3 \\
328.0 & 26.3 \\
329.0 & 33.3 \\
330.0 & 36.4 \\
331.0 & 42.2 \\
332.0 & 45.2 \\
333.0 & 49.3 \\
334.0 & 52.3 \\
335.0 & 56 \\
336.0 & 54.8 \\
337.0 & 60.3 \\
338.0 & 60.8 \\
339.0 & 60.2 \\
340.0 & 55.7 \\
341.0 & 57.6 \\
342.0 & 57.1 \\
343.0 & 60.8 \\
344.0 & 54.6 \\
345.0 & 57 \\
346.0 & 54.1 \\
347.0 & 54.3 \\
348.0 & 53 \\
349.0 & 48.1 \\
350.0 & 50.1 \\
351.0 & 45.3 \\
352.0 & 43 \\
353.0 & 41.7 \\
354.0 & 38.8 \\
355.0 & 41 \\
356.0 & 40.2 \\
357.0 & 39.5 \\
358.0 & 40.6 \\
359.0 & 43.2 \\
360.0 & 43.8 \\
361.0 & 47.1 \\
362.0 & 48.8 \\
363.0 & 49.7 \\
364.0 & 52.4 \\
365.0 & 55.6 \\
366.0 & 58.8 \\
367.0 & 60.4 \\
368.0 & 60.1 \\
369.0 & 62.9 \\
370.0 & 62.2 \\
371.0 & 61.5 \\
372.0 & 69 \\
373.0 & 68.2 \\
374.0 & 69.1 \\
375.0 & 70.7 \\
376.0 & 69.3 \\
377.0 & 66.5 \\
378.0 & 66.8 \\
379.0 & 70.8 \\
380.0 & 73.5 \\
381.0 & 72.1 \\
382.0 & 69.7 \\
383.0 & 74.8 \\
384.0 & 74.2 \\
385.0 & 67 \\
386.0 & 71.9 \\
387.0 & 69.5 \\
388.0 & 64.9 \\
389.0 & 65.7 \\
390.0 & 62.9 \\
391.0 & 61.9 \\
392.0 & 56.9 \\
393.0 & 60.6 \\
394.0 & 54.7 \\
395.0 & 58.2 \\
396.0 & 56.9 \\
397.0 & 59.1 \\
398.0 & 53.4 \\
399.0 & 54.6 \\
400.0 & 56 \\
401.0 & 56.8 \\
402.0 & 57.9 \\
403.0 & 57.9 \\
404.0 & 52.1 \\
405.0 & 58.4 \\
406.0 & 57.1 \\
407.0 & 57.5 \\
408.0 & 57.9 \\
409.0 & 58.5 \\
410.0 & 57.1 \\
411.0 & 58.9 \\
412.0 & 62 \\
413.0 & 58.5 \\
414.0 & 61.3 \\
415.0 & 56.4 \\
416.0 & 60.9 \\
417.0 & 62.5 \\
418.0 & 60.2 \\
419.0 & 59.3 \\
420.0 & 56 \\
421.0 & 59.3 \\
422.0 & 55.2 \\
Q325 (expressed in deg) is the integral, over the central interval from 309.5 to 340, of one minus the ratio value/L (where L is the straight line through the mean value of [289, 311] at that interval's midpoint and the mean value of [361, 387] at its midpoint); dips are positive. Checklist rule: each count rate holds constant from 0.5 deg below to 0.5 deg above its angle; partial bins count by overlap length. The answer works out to 7.5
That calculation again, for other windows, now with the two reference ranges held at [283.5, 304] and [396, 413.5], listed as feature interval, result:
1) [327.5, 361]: 5.97 deg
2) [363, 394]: -3.90 deg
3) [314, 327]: 3.74 deg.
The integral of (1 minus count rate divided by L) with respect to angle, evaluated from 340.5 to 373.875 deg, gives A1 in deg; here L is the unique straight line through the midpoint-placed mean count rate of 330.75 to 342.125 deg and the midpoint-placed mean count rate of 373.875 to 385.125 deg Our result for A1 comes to 5.3 deg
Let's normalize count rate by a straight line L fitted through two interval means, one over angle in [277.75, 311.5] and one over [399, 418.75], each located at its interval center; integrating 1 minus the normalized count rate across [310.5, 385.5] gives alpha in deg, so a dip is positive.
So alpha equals 8.0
